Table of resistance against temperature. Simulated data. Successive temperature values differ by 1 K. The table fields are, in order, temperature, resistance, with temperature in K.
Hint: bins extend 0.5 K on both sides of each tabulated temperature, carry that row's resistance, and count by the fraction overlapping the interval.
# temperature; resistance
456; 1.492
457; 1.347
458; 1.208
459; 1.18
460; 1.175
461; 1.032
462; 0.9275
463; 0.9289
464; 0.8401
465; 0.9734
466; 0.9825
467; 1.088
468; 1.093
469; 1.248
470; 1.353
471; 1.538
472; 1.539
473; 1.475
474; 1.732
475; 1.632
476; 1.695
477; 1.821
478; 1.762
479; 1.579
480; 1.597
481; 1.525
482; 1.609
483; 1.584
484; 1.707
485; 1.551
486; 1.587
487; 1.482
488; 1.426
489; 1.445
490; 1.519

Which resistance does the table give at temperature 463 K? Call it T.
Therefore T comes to 0.9289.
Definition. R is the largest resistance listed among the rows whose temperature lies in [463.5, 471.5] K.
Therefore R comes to 1.538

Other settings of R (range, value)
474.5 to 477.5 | 1.821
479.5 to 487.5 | 1.707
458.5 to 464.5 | 1.18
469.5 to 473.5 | 1.539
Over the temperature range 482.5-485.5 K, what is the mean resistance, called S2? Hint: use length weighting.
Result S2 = 1.61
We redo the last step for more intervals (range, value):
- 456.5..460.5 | 1.23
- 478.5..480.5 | 1.59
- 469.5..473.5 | 1.48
